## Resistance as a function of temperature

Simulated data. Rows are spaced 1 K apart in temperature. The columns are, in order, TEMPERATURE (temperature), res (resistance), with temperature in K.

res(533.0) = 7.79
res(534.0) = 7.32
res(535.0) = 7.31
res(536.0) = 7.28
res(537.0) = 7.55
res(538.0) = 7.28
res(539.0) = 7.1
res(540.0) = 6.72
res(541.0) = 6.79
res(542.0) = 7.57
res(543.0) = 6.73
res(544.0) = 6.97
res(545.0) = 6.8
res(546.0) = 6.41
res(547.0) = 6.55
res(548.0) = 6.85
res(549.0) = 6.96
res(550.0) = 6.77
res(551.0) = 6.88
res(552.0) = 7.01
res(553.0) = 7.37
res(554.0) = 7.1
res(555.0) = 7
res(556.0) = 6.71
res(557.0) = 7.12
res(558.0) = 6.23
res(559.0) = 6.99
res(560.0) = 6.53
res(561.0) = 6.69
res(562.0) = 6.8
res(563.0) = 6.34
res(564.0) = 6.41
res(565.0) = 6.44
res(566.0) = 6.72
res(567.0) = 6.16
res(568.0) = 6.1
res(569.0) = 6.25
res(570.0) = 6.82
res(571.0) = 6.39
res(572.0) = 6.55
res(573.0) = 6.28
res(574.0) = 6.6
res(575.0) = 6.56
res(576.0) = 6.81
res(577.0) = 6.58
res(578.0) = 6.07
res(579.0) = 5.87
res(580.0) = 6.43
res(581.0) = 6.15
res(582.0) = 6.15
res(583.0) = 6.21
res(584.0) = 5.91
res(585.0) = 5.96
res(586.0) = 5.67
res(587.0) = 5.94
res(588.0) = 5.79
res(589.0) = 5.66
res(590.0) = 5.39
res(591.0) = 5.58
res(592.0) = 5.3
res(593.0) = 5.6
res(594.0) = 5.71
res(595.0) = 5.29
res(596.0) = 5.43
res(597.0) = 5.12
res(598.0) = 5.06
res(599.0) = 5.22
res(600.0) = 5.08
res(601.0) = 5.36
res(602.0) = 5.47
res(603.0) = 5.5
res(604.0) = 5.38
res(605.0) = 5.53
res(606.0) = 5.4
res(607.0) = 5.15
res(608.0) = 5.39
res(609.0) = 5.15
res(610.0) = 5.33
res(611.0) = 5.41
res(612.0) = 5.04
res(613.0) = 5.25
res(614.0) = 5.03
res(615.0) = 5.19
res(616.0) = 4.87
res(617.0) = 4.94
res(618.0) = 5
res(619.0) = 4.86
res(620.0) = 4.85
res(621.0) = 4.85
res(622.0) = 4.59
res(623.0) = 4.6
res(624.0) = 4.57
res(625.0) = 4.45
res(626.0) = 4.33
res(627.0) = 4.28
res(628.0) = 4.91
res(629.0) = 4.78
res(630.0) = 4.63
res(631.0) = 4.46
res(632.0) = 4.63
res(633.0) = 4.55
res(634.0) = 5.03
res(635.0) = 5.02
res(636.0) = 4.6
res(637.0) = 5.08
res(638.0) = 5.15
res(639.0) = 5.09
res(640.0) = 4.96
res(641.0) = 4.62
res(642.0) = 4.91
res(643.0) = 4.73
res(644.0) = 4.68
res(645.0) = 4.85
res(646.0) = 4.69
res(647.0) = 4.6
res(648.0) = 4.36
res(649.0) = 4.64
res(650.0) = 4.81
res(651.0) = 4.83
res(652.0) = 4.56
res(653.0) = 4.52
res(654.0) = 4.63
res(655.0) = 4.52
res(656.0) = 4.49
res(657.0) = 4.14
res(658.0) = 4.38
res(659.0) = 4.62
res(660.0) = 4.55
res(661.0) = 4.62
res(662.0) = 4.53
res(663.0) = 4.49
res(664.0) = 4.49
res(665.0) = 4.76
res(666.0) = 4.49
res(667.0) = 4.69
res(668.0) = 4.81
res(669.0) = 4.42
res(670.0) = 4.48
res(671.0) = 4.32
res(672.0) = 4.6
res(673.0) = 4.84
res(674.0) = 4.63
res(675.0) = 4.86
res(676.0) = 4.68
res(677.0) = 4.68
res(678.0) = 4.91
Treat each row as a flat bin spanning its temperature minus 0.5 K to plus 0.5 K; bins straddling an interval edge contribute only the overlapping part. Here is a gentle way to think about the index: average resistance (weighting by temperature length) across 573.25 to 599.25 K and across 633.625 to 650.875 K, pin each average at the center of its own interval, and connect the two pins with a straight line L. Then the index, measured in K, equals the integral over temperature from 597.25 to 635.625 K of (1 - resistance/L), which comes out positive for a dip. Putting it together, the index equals 2.3 K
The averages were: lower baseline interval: 5.86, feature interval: 4.98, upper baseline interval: 4.81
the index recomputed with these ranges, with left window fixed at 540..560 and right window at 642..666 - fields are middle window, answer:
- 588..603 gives 1.23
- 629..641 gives 0.43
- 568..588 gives 0.01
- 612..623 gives 0.94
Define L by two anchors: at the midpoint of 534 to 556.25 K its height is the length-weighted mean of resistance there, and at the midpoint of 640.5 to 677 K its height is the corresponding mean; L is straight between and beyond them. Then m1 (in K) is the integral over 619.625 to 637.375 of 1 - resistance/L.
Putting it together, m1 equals 1.9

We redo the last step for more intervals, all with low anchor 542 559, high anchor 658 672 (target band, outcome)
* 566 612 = 2.3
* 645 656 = 0.5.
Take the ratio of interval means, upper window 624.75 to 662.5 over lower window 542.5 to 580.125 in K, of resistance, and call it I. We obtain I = 0.7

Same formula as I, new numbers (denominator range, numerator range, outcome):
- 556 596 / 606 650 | 0.78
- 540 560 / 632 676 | 0.68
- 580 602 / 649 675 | 0.81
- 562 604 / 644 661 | 0.77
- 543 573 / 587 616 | 0.80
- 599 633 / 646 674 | 0.92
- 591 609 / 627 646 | 0.90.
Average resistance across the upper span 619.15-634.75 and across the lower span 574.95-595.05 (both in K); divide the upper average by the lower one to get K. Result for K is 0.8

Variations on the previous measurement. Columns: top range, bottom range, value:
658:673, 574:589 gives 0.74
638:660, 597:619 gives 0.89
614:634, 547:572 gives 0.71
